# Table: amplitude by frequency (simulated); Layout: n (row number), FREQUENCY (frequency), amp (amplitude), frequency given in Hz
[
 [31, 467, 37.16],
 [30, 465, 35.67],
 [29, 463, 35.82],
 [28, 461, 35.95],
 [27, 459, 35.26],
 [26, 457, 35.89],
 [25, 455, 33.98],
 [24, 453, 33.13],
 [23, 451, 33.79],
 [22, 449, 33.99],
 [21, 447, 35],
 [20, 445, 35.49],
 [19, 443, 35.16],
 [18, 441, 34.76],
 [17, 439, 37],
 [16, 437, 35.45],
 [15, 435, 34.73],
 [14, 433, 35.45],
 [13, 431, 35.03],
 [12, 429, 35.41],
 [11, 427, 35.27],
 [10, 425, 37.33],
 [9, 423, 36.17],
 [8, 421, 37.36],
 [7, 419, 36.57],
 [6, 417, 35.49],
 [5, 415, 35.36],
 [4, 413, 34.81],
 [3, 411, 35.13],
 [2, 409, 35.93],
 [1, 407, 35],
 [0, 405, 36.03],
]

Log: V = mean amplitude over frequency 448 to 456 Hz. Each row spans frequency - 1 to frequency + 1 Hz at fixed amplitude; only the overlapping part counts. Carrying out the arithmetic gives 33.7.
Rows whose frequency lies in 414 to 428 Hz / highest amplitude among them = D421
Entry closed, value 37.36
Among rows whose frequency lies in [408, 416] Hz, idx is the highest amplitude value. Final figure 35.93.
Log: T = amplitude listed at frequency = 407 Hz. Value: 35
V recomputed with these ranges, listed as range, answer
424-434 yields 35.7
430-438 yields 35.2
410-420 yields 35.5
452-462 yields 34.8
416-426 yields 36.6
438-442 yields 35.9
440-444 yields 35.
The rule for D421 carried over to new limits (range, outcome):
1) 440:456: 35.49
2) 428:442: 37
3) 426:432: 35.41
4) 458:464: 35.95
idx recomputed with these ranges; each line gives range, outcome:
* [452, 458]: 35.89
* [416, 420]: 36.57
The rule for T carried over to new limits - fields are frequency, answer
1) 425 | 37.33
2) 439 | 37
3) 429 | 35.41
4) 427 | 35.27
